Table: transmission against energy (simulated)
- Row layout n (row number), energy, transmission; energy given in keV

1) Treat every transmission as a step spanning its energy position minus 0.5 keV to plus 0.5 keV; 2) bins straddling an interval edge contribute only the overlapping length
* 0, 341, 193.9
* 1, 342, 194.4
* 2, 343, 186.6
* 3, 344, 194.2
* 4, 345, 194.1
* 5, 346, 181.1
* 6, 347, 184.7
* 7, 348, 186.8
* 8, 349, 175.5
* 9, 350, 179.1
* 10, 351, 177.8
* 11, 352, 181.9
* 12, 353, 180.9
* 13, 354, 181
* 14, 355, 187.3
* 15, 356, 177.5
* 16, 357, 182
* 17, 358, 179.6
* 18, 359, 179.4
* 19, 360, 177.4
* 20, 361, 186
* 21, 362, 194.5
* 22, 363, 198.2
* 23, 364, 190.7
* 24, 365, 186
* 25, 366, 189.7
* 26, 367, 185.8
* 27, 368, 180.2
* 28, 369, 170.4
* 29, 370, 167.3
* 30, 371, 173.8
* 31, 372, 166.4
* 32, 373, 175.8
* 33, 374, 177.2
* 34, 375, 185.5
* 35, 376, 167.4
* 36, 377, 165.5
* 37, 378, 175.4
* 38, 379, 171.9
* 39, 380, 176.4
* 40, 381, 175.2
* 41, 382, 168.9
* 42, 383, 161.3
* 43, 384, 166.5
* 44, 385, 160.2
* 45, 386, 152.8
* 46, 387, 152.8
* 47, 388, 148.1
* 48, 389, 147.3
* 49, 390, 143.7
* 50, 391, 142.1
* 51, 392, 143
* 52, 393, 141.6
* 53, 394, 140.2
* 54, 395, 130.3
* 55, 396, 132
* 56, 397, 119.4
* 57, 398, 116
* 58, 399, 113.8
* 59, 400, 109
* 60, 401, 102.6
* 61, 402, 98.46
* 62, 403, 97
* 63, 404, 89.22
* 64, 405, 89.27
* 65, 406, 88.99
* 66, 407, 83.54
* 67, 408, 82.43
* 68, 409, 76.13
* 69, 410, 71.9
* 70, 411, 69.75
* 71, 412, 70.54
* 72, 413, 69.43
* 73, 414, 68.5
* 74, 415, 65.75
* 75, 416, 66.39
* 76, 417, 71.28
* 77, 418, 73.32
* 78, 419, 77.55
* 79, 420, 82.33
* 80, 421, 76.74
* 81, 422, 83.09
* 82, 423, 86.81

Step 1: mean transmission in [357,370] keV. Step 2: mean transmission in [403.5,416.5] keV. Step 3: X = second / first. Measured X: 0.41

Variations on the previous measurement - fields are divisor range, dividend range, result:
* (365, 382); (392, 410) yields 0.61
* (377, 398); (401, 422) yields 0.52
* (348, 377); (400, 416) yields 0.45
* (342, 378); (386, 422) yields 0.56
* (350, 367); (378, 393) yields 0.86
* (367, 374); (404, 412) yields 0.46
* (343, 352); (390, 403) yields 0.67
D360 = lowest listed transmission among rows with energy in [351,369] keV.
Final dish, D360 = 170.4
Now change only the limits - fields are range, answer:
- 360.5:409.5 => 76.13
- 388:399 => 113.8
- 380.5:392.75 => 142.1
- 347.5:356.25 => 175.5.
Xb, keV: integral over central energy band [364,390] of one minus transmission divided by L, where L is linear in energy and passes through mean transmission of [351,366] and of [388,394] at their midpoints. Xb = -1.4 keV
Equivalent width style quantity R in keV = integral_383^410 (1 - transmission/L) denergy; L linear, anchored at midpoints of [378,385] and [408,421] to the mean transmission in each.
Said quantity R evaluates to 1.1 keV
